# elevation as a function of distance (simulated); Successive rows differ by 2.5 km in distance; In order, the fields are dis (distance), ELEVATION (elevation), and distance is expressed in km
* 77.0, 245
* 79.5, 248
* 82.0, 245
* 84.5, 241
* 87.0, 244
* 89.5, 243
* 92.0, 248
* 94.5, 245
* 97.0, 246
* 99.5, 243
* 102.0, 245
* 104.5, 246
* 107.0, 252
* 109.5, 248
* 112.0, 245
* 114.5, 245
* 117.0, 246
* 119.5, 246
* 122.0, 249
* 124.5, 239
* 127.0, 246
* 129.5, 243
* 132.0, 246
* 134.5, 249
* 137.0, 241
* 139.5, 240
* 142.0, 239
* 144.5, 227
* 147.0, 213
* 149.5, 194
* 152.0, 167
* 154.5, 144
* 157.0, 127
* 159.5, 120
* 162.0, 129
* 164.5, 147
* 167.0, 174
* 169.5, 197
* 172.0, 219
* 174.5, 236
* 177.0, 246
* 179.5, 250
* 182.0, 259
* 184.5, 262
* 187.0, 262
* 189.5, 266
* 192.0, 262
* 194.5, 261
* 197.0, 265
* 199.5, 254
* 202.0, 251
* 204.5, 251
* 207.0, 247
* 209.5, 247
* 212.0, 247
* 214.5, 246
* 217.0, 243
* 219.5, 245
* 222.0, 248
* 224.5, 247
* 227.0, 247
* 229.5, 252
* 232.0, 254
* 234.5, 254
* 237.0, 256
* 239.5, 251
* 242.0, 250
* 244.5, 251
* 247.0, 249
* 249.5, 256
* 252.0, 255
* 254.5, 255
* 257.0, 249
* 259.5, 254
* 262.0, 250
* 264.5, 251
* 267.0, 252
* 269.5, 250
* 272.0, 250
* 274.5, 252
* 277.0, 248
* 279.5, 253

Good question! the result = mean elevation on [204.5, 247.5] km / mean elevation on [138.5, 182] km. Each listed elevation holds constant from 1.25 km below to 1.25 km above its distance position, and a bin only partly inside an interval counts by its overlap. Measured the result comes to 1.3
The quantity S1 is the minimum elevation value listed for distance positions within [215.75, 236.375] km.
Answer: 243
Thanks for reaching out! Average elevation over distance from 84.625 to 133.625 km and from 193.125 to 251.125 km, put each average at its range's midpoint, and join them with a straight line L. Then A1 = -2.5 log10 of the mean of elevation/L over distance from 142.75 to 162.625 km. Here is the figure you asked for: 0.42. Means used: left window 245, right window 251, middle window 168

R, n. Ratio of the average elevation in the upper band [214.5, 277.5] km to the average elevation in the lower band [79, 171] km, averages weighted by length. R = 1.1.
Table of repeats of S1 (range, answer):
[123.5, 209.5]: 120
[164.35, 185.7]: 147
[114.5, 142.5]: 239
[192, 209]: 247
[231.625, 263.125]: 249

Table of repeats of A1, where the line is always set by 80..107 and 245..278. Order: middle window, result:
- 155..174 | 0.47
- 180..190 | -0.05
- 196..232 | 0.00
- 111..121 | 0.00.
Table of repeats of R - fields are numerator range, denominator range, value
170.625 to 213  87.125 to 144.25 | 1.03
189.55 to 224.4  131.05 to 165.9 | 1.32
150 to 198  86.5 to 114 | 0.85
